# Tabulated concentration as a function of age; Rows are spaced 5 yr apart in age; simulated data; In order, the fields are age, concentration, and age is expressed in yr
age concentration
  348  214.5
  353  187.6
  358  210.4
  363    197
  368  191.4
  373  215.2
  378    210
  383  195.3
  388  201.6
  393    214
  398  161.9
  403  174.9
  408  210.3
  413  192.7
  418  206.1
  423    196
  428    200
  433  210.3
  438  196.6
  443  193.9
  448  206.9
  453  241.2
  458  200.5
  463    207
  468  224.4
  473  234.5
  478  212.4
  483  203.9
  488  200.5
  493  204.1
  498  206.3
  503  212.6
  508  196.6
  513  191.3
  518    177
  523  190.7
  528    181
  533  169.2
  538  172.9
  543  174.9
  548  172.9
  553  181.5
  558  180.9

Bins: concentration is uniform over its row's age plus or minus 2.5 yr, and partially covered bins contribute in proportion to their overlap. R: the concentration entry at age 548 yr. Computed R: 172.9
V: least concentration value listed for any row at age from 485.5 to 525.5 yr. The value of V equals 177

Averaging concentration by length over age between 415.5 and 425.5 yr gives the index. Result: 201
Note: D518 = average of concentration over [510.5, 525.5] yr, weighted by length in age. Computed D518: 186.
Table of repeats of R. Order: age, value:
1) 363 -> 197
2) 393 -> 214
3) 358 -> 210.4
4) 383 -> 195.3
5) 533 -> 169.2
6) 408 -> 210.3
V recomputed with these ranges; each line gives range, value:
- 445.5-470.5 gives 200.5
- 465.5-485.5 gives 203.9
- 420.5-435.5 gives 196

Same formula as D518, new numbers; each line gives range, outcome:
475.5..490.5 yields 206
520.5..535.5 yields 180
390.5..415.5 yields 191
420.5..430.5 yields 198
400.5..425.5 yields 196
